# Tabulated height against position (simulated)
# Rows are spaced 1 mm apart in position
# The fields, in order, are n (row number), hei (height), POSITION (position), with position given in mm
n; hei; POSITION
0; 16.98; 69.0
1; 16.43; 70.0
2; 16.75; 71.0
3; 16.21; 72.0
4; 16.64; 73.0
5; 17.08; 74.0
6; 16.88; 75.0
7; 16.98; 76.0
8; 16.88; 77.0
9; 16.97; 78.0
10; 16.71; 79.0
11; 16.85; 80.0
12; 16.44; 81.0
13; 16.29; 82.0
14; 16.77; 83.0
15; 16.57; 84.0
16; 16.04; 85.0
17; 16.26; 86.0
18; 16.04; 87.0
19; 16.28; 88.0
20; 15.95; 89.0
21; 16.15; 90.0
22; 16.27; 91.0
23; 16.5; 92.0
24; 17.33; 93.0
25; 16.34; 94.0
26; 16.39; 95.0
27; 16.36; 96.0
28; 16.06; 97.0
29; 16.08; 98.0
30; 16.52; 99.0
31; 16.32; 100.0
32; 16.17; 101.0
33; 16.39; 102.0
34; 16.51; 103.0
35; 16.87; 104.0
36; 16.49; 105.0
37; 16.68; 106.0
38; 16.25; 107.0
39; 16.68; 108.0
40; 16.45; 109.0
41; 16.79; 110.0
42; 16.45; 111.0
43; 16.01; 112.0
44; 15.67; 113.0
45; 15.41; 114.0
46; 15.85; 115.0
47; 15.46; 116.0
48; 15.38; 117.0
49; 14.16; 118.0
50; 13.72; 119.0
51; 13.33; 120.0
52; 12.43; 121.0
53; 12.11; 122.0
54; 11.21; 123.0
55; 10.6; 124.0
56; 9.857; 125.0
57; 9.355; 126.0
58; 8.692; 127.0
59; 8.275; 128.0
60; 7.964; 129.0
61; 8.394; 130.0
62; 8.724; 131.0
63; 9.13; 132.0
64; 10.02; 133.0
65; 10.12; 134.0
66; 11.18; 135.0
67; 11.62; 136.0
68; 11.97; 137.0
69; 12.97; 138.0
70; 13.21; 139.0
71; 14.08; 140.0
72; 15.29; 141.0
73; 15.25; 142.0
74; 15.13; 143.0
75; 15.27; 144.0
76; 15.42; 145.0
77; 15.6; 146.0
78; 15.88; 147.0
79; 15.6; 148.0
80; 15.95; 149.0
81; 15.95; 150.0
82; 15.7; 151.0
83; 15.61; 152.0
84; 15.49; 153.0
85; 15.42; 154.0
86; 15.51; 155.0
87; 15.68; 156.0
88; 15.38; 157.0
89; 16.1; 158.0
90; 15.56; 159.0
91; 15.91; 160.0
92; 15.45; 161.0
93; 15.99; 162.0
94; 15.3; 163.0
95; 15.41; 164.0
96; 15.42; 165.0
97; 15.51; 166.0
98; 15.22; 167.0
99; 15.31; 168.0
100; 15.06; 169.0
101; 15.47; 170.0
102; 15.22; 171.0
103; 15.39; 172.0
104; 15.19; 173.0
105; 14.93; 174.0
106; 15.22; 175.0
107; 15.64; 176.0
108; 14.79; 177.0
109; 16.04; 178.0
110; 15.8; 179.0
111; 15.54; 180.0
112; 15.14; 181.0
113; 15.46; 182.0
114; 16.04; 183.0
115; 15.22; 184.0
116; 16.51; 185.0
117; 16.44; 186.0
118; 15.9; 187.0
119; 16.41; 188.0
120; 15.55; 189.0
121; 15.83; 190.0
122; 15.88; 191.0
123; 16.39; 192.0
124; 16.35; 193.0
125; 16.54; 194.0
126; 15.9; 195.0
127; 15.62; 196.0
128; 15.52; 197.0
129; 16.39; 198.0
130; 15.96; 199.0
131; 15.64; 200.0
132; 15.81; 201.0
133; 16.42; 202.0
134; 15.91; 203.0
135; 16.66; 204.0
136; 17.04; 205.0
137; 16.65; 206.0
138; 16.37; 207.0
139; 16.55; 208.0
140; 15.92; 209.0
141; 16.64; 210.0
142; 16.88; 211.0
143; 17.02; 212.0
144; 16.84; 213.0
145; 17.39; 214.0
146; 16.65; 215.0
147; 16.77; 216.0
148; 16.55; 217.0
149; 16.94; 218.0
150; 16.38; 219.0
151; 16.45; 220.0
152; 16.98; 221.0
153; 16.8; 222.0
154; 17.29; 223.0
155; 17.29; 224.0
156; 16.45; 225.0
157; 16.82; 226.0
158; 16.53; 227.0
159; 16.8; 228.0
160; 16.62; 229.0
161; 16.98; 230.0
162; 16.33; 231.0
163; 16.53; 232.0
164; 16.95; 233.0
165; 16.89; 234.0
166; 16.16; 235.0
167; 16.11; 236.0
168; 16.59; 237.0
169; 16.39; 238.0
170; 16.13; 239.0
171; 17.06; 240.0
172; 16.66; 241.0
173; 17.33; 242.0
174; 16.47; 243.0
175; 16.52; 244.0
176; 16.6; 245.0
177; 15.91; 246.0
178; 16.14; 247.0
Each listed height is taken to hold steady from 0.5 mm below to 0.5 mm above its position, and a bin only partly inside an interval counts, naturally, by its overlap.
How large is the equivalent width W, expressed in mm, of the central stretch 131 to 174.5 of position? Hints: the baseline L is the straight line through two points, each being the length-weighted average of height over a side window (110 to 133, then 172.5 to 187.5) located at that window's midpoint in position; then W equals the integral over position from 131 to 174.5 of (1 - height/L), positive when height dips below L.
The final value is -1.7 mm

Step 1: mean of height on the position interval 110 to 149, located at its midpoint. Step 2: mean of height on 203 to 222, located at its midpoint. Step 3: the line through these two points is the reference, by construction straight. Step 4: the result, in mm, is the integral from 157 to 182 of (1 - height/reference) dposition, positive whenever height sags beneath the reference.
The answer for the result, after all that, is -1.2 mm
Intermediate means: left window 12.9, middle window 15.4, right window 16.7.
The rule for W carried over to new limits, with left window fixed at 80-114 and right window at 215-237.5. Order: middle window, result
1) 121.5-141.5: 6.95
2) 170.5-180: 0.69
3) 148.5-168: 1.09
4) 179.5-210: 1.01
